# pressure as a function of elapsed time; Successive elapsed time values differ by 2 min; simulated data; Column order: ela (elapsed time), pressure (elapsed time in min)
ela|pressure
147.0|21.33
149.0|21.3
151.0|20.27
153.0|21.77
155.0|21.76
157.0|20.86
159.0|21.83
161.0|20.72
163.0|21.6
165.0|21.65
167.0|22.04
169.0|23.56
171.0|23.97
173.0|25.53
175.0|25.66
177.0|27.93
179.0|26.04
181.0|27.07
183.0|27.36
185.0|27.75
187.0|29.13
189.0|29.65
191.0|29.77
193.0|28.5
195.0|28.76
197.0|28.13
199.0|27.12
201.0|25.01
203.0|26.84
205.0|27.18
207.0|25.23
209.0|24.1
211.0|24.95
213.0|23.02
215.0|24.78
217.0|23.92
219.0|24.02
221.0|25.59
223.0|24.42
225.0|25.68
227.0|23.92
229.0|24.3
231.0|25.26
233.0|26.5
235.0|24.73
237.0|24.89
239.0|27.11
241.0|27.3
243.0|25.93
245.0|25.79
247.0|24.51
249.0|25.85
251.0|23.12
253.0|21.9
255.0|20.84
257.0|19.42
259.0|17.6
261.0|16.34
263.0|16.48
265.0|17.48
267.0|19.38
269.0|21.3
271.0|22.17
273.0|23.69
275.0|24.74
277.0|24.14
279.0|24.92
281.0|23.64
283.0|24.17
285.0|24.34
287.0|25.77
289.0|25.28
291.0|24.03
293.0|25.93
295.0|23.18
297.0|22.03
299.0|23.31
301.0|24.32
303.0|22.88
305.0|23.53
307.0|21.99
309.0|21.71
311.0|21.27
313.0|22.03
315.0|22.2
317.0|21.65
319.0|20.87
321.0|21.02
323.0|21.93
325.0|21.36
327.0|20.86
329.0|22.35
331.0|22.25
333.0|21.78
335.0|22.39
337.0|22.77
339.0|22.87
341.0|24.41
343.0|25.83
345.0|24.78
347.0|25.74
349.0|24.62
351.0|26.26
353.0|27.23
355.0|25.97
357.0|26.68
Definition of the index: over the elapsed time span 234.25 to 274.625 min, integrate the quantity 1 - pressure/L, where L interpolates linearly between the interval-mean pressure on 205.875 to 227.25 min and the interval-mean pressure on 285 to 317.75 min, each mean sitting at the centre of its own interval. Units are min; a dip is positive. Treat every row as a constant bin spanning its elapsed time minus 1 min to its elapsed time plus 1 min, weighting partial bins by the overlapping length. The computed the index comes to 2.81 min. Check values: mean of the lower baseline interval 24.5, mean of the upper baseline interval 23.2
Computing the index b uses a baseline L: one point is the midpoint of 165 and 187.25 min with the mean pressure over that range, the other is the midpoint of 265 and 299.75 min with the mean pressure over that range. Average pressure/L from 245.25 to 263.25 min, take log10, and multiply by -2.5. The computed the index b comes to 0.15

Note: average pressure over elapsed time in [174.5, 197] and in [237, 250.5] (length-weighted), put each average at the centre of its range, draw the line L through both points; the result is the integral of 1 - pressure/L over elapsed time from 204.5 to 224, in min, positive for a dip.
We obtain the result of 1.7 min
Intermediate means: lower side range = 28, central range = 24.7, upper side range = 25.9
